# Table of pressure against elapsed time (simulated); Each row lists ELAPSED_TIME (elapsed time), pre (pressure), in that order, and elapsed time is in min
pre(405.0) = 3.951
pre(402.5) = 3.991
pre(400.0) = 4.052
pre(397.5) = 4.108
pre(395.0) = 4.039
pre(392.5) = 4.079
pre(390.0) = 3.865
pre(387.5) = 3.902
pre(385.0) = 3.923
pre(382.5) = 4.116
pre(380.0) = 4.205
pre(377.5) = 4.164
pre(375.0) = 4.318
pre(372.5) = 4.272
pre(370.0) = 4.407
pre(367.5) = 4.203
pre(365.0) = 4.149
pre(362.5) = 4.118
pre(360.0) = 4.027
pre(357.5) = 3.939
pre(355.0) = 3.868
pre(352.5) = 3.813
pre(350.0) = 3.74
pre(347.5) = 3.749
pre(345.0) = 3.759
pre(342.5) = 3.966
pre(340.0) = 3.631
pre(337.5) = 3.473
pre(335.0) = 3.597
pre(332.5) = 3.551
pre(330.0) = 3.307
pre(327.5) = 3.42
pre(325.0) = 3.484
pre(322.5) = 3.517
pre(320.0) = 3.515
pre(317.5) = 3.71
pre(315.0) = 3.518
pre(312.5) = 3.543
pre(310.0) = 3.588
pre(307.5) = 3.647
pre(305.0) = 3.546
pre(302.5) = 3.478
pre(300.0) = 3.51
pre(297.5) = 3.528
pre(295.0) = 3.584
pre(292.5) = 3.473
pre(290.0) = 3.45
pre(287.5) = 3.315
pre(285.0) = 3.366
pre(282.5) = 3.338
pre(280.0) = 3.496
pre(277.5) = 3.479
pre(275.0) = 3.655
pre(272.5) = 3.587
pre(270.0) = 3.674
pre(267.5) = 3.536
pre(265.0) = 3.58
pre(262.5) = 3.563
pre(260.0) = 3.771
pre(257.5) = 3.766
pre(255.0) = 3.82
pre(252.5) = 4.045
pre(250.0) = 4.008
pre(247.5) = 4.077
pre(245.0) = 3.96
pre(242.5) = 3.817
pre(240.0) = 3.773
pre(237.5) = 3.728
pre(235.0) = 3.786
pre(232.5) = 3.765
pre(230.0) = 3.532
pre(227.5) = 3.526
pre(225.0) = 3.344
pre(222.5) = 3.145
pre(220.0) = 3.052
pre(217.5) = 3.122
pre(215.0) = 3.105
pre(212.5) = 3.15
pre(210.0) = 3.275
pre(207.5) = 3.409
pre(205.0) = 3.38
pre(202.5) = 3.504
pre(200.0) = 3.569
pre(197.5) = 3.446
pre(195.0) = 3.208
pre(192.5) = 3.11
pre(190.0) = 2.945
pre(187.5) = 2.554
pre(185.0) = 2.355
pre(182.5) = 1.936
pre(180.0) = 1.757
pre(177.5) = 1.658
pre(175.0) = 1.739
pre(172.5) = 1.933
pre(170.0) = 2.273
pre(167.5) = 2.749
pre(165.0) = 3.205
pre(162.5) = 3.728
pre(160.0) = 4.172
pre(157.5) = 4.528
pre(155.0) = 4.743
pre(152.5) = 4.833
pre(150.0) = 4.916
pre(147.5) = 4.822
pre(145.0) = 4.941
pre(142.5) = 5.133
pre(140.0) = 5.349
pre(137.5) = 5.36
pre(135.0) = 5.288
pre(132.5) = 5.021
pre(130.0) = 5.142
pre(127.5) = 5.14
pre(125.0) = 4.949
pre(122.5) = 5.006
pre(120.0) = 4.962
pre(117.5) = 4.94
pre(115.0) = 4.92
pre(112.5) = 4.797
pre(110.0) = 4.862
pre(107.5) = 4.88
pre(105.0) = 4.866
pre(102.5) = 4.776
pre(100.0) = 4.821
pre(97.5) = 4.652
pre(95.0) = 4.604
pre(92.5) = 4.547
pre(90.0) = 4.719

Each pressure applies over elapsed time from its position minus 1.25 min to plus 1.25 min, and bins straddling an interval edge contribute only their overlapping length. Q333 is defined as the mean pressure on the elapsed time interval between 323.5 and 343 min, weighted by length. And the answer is 3.54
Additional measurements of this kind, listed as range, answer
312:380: 3.82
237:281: 3.74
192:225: 3.27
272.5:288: 3.46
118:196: 3.87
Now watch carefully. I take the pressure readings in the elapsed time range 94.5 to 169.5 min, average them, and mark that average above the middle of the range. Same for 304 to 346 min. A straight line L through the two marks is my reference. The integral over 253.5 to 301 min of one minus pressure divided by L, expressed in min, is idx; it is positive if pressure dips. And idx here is 3.7 min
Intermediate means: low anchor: 4.71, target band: 3.55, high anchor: 3.57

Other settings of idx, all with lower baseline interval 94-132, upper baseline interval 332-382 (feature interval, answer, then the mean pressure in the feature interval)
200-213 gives 3.32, 3.38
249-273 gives 3.26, 3.74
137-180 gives 8.48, 3.8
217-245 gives 5.67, 3.54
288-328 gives 5.92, 3.53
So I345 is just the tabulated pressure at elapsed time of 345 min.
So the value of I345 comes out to 3.759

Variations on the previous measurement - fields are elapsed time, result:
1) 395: 4.039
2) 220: 3.052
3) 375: 4.318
